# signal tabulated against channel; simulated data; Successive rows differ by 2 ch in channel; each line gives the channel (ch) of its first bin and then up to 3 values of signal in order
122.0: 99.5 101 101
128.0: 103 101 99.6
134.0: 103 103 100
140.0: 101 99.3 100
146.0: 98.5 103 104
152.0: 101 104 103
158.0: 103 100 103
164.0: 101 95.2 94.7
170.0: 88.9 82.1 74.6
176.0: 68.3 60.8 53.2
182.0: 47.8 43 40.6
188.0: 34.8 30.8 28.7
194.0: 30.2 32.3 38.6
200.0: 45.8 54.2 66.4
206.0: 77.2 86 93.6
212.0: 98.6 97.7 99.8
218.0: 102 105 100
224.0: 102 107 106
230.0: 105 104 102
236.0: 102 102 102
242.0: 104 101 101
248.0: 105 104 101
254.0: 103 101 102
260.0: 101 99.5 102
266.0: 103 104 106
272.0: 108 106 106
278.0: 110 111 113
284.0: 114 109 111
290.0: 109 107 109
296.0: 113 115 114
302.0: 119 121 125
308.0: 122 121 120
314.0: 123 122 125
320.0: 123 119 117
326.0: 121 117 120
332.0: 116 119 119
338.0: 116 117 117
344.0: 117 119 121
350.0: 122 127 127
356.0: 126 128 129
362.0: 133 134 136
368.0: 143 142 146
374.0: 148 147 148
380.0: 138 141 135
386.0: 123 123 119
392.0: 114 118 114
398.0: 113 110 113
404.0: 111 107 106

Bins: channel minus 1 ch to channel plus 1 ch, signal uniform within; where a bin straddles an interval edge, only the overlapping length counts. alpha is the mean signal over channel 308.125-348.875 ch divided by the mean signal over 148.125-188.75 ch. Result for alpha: 1.48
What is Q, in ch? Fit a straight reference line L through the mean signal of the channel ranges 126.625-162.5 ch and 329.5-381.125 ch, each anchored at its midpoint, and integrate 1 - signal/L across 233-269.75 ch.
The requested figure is 4.2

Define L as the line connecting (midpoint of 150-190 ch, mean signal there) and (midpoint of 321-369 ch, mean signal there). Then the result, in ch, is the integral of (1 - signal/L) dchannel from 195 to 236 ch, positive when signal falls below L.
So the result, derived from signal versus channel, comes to 1.9 ch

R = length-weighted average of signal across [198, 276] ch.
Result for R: 97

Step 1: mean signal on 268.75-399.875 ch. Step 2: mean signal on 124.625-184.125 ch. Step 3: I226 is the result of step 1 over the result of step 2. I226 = 1.3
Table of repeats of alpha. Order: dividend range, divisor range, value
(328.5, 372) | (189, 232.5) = 1.62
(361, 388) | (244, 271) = 1.36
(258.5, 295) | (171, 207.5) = 2.10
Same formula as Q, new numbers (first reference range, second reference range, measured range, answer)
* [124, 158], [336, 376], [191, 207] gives 9.16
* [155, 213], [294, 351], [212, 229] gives -4.30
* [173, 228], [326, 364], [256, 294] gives -4.30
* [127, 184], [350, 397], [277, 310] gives 0.89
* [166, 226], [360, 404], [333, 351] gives -0.26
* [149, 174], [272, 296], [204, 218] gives 1.55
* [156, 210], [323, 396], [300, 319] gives -2.05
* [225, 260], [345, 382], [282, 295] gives 0.54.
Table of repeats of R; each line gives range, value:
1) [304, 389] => 127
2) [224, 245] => 103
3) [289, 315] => 117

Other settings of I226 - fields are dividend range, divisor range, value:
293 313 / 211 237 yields 1.15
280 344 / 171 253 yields 1.48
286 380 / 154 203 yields 1.89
